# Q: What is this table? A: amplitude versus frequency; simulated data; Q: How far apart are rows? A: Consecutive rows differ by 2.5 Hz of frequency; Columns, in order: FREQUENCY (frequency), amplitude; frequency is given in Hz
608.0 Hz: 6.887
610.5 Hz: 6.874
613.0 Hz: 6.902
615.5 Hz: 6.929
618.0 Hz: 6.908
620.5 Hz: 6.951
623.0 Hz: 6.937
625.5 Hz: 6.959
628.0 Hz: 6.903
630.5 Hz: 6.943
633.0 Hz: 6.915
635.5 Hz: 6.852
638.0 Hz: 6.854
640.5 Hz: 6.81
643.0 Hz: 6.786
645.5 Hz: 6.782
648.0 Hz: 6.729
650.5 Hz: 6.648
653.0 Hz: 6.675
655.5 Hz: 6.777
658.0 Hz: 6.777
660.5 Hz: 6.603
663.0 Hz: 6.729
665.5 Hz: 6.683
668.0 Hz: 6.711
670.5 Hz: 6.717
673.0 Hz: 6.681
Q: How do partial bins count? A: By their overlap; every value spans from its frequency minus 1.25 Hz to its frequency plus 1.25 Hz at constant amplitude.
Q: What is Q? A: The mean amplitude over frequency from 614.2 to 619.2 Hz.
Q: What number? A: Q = 6.92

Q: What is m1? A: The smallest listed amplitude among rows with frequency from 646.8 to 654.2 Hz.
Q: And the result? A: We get 6.648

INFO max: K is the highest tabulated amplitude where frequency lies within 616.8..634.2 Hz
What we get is 6.959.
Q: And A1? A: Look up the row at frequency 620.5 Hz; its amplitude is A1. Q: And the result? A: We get 6.951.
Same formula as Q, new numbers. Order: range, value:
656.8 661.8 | 6.69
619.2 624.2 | 6.94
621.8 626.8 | 6.95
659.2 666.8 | 6.67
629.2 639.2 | 6.89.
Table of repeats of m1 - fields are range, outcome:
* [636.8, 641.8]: 6.81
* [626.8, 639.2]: 6.852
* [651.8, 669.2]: 6.603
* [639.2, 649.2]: 6.729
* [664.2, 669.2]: 6.683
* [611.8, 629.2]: 6.902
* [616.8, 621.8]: 6.908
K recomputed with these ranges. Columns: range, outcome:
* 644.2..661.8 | 6.782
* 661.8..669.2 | 6.729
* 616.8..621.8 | 6.951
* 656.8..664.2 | 6.777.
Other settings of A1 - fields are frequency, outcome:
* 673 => 6.681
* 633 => 6.915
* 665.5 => 6.683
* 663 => 6.729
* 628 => 6.903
